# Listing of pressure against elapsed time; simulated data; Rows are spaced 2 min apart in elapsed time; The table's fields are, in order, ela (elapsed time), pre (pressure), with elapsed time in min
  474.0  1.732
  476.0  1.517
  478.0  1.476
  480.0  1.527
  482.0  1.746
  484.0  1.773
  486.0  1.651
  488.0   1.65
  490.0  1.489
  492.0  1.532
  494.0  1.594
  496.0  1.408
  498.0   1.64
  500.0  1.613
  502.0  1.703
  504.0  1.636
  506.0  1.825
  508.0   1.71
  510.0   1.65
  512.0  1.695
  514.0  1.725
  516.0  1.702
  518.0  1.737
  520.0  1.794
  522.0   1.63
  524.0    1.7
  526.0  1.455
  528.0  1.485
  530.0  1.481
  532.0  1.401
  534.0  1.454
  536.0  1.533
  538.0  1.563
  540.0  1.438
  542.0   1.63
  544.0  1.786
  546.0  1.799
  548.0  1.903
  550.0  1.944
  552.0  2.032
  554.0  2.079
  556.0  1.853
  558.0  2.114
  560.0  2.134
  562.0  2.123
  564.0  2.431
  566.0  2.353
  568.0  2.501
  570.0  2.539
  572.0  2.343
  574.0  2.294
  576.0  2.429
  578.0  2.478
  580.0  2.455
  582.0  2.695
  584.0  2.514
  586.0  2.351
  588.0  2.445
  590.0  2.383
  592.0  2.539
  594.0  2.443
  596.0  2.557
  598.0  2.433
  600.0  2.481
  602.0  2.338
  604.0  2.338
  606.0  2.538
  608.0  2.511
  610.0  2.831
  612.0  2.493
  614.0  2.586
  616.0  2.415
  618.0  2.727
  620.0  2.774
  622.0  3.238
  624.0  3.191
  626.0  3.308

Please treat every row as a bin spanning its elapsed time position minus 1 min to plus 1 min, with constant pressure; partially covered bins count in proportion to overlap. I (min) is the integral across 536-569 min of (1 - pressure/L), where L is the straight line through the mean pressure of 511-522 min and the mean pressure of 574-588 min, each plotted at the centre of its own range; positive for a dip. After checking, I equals 2.8 min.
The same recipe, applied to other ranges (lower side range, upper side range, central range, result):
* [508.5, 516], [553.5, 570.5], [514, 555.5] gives 5.45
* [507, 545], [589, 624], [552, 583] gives -2.90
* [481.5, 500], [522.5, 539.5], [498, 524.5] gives -2.42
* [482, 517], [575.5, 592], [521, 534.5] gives 2.85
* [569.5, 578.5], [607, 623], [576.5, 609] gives 0.88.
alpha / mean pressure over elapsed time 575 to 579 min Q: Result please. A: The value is 2.45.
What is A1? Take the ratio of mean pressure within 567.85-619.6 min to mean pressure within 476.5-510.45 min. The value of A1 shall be 1.53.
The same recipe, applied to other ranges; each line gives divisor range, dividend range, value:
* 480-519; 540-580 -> 1.29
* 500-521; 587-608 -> 1.43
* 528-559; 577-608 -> 1.43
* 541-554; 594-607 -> 1.31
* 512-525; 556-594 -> 1.39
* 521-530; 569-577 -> 1.54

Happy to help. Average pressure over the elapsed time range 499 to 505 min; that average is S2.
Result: 1.65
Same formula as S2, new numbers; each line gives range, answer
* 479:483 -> 1.64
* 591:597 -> 2.51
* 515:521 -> 1.74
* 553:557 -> 1.97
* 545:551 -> 1.88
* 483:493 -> 1.62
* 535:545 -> 1.59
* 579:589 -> 2.49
